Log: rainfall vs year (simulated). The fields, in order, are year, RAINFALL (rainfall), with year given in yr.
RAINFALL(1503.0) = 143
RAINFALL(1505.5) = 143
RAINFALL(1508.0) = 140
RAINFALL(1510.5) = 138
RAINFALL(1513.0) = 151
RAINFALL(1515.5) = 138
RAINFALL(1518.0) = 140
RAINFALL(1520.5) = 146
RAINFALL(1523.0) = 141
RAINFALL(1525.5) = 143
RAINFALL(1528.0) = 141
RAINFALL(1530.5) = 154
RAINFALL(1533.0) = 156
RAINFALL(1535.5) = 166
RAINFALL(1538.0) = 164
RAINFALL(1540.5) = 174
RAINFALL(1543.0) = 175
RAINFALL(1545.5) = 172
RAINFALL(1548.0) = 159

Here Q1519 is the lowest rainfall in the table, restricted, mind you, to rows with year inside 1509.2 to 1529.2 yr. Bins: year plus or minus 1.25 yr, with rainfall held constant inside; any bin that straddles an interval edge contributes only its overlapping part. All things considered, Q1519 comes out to 138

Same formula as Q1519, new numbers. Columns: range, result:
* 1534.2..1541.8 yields 164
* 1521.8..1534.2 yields 141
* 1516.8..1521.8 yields 140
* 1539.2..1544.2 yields 174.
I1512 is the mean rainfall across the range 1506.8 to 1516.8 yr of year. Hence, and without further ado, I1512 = 142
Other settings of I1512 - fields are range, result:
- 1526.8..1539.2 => 156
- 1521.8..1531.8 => 145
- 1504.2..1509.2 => 142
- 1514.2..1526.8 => 142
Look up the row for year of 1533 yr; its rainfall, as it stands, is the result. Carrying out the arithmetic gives 156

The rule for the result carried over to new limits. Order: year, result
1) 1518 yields 140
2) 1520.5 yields 146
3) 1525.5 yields 143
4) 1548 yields 159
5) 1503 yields 143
